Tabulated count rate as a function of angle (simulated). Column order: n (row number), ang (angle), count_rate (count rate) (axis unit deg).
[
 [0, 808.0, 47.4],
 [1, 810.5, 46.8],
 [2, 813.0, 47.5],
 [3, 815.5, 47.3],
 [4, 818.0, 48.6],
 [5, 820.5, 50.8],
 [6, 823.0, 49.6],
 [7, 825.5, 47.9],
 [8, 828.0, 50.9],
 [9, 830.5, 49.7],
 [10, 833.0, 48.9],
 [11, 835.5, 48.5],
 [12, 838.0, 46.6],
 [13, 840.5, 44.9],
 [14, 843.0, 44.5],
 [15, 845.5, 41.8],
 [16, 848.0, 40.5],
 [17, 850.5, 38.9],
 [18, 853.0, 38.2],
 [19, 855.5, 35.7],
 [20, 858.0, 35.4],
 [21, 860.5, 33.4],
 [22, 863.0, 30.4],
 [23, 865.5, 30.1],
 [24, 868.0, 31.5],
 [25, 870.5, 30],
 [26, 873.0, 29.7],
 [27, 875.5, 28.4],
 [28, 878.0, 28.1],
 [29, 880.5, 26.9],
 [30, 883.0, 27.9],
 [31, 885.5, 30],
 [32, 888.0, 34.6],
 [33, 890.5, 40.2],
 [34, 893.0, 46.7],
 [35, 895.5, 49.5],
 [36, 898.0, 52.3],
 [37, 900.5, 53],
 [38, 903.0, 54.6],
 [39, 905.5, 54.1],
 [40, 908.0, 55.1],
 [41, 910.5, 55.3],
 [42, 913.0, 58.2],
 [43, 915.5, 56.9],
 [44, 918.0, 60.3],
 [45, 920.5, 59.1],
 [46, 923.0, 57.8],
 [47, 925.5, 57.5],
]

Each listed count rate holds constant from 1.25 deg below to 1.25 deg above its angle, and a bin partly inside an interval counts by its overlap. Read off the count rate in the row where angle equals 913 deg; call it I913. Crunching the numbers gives 58.2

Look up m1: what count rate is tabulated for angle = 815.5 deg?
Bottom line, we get 47.3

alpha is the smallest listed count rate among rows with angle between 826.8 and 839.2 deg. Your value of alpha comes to 46.6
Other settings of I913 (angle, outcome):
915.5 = 56.9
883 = 27.9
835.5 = 48.5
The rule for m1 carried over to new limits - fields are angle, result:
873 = 29.7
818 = 48.6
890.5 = 40.2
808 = 47.4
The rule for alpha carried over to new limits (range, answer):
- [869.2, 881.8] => 26.9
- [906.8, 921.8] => 55.1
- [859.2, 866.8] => 30.1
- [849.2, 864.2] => 30.4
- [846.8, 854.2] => 38.2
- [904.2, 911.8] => 54.1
